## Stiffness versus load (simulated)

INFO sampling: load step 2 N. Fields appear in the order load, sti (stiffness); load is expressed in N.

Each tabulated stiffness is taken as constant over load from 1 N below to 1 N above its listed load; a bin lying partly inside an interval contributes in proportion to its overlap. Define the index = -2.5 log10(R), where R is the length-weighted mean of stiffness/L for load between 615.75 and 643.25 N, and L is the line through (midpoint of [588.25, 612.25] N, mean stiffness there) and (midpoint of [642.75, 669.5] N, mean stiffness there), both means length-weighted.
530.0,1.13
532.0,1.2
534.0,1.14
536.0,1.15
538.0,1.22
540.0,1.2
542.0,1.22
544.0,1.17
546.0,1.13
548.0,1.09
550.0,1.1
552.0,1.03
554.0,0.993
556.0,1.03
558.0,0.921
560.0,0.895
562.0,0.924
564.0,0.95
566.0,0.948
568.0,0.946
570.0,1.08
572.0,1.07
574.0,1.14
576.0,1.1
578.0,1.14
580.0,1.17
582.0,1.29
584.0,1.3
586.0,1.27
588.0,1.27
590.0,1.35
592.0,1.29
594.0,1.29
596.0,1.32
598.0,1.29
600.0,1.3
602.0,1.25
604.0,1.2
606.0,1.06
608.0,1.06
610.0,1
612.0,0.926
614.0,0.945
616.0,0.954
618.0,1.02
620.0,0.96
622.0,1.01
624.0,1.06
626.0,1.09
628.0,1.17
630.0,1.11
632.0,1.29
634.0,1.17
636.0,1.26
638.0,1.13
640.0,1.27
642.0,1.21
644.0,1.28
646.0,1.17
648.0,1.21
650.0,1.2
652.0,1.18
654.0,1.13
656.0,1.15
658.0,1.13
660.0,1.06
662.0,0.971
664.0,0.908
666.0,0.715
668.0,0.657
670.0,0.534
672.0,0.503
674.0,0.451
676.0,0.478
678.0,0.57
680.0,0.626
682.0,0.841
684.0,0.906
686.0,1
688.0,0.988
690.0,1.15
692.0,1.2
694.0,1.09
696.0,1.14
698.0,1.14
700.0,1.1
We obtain -0.006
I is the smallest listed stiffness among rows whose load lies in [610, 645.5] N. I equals 0.926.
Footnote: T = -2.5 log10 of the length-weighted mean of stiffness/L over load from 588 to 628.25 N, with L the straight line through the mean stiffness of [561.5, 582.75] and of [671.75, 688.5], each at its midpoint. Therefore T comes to -0.19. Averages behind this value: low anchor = 1.07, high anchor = 0.708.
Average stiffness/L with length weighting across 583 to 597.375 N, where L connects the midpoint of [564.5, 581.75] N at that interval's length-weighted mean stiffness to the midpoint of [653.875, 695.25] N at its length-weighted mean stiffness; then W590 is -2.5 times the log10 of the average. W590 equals -0.24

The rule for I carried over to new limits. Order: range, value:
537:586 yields 0.895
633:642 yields 1.13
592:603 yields 1.25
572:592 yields 1.07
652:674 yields 0.451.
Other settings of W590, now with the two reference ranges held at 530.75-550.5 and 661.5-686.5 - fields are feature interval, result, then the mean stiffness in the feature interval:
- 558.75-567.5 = 0.17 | 0.93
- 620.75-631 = -0.25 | 1.08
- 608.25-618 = -0.07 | 0.971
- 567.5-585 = -0.11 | 1.14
